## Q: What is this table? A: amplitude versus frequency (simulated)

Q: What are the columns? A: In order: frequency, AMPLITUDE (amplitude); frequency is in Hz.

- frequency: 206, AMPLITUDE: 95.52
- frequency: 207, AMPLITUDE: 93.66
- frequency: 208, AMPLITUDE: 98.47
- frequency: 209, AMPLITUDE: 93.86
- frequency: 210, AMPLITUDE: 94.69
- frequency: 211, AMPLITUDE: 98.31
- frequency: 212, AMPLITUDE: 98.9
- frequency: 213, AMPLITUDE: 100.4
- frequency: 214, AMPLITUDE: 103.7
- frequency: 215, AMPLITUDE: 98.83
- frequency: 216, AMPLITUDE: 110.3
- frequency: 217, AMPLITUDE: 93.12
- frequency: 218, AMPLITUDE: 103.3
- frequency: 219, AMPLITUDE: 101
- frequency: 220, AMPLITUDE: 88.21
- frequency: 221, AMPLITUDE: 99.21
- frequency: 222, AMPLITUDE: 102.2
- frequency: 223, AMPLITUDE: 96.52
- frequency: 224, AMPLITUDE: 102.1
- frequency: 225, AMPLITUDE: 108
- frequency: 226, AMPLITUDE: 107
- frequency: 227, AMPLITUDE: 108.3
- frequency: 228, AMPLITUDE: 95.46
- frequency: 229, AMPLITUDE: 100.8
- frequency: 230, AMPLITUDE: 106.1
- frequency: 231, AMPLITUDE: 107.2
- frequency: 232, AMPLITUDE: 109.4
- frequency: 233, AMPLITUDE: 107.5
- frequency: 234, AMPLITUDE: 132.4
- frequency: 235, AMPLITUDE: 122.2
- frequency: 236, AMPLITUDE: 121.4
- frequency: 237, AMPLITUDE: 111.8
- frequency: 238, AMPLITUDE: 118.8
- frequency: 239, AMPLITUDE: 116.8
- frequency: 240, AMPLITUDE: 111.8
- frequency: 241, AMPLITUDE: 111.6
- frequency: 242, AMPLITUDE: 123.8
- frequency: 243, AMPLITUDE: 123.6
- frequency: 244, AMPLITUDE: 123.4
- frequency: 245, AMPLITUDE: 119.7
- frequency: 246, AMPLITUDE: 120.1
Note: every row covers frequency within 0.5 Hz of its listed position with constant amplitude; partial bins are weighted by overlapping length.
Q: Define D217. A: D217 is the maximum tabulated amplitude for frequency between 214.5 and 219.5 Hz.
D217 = 110.3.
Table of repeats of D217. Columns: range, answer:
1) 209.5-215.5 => 103.7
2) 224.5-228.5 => 108.3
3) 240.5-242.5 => 123.8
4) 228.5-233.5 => 109.4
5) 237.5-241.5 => 118.8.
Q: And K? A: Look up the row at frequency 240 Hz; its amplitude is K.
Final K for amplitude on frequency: 111.8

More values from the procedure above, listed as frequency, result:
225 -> 108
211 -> 98.31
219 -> 101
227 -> 108.3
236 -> 121.4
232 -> 109.4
